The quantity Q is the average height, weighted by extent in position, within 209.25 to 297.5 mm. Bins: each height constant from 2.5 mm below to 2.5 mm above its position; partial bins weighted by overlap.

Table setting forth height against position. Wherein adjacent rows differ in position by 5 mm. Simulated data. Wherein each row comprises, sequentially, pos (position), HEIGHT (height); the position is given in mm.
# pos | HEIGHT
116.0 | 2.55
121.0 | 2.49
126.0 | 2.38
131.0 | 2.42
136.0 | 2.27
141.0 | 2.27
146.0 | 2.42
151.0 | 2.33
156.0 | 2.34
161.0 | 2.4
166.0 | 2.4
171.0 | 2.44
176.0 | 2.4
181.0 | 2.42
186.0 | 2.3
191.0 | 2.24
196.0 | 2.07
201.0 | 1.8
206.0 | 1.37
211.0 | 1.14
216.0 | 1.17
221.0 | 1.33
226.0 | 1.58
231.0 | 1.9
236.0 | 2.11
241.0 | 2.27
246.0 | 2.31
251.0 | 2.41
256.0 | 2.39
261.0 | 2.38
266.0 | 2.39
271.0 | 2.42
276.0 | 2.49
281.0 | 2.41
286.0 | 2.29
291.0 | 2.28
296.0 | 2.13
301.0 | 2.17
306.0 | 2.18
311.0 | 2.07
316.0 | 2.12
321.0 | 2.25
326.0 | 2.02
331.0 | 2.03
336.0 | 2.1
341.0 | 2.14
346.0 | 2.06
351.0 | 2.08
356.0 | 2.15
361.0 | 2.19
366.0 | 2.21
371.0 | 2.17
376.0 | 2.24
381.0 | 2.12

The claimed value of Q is 2.09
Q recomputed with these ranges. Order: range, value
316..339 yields 2.1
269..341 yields 2.21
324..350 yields 2.07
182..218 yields 1.76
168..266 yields 2.01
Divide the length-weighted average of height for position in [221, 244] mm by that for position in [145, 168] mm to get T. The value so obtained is 0.8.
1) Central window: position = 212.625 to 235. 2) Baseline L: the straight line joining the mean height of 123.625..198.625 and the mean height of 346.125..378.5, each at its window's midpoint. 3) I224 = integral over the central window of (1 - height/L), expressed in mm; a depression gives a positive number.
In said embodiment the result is 7.5 mm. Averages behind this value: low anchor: 2.34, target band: 1.52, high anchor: 2.17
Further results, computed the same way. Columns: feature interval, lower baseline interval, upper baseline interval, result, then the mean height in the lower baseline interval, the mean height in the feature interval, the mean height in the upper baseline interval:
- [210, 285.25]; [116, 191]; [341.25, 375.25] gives 6.5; 2.38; 2.07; 2.15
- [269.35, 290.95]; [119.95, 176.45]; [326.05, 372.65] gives -1.8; 2.38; 2.39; 2.12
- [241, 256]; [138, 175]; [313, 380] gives -0.6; 2.37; 2.35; 2.13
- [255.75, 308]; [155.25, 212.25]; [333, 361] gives -5.0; 2.12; 2.32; 2.11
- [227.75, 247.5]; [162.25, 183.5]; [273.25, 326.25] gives 1.7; 2.41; 2.12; 2.23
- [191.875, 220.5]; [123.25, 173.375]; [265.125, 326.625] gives 9.7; 2.37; 1.54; 2.25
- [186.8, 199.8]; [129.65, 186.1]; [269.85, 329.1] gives 1.1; 2.37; 2.14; 2.23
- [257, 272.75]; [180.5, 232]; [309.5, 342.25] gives -4.0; 1.73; 2.39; 2.1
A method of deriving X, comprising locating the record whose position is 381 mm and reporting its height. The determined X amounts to 2.12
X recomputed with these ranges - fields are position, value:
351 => 2.08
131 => 2.42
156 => 2.34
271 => 2.42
